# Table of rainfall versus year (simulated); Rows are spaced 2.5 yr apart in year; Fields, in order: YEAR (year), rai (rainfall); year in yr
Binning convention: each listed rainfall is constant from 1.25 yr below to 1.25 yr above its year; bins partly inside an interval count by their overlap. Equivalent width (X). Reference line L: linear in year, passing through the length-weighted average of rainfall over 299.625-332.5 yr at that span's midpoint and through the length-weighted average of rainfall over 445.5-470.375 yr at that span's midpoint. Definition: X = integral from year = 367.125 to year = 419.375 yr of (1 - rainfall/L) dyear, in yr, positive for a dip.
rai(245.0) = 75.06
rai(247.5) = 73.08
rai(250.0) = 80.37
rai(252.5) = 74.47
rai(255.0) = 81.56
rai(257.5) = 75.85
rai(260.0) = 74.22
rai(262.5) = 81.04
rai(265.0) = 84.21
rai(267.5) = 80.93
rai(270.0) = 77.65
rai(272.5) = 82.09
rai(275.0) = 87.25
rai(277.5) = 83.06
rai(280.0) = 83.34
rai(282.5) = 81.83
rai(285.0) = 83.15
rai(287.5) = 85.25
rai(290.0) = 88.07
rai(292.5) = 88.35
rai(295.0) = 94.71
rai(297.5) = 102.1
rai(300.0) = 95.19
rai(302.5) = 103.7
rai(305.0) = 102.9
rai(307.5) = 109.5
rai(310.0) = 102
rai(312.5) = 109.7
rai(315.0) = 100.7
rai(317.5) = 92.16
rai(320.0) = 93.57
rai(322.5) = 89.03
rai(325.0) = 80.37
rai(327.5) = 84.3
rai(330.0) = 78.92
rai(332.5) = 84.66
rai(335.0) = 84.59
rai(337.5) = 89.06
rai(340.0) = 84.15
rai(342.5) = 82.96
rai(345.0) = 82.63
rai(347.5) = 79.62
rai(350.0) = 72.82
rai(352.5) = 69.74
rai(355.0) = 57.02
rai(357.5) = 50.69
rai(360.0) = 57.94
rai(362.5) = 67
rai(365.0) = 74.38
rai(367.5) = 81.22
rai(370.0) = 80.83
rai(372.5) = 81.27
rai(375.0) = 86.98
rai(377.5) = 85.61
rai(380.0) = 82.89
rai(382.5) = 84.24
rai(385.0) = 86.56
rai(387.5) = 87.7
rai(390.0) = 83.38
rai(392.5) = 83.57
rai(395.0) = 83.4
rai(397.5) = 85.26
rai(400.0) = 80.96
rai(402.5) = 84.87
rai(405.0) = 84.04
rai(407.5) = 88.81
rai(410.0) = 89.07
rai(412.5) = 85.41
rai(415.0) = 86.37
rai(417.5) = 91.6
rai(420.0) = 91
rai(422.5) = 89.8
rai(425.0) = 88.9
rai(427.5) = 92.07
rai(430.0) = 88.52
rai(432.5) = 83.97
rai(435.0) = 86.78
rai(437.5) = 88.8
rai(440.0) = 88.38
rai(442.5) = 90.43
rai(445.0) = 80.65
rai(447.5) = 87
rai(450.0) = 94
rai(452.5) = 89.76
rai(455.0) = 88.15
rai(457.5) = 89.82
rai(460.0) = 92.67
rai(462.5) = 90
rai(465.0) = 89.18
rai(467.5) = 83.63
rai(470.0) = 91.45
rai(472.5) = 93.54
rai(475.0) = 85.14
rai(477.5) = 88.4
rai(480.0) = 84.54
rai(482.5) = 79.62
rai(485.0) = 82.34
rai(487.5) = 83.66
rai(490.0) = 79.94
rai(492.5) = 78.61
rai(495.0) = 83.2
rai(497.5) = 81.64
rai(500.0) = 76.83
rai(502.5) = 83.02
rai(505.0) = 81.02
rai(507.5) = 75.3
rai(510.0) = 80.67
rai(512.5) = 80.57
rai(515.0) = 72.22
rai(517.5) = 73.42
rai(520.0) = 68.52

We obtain 3.9 yr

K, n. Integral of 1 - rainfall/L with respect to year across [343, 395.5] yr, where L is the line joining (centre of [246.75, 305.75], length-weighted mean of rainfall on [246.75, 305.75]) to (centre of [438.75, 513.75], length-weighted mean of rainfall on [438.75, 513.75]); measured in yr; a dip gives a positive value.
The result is 4.94 yr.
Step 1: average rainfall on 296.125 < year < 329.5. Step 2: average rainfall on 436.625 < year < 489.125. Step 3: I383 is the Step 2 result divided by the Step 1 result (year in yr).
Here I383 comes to 0.90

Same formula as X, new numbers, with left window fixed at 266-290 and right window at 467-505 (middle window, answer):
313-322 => -1.41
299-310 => -2.62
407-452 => -2.69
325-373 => 4.15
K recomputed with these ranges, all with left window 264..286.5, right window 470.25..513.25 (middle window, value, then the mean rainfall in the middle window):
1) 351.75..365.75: 3.46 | 62.1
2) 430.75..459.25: -1.92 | 88.1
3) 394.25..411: -0.54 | 85.2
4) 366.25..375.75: 0.02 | 82.3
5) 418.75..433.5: -1.18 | 89.1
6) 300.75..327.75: -4.88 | 97.5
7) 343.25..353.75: 0.77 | 76.5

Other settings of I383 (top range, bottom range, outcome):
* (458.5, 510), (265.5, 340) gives 0.93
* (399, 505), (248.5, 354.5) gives 1.00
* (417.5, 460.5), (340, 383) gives 1.18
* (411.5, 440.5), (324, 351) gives 1.08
